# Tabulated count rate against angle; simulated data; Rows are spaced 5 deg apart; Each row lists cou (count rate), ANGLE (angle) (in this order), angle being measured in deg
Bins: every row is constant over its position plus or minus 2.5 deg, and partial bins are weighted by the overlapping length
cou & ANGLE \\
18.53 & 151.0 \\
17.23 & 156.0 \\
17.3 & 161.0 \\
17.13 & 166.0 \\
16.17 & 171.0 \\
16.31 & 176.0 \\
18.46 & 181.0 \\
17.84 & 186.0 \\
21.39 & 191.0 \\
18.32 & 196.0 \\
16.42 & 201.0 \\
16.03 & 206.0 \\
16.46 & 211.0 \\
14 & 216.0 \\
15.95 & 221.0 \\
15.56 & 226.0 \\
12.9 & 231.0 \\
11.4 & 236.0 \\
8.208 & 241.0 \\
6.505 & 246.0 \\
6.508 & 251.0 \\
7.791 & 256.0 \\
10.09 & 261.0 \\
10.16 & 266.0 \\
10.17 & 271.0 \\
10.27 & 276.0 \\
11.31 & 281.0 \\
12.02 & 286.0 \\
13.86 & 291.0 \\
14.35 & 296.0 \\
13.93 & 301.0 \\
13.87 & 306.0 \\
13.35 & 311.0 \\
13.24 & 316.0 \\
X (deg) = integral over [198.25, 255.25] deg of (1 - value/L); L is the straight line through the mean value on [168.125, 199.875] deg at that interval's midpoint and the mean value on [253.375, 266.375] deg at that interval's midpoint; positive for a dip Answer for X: 3.1 deg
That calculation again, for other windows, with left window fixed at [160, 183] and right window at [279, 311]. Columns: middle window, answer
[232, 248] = 6.21 deg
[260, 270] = 2.85 deg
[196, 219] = -0.10 deg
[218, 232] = 0.38 deg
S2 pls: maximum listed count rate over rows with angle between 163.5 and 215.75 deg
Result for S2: 21.39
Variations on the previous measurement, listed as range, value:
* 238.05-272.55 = 10.17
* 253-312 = 14.35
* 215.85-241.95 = 15.95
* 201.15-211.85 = 16.46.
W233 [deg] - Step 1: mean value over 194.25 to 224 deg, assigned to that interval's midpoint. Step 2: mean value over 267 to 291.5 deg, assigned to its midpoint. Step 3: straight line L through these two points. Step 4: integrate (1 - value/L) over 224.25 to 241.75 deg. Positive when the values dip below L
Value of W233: 2.8 deg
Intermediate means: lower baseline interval 16.1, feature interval 12.2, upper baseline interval 11.3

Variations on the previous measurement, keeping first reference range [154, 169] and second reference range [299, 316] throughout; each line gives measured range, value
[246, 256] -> 5.4 deg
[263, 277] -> 4.2 deg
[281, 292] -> 1.3 deg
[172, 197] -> -2.6 deg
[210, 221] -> 0.4 deg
